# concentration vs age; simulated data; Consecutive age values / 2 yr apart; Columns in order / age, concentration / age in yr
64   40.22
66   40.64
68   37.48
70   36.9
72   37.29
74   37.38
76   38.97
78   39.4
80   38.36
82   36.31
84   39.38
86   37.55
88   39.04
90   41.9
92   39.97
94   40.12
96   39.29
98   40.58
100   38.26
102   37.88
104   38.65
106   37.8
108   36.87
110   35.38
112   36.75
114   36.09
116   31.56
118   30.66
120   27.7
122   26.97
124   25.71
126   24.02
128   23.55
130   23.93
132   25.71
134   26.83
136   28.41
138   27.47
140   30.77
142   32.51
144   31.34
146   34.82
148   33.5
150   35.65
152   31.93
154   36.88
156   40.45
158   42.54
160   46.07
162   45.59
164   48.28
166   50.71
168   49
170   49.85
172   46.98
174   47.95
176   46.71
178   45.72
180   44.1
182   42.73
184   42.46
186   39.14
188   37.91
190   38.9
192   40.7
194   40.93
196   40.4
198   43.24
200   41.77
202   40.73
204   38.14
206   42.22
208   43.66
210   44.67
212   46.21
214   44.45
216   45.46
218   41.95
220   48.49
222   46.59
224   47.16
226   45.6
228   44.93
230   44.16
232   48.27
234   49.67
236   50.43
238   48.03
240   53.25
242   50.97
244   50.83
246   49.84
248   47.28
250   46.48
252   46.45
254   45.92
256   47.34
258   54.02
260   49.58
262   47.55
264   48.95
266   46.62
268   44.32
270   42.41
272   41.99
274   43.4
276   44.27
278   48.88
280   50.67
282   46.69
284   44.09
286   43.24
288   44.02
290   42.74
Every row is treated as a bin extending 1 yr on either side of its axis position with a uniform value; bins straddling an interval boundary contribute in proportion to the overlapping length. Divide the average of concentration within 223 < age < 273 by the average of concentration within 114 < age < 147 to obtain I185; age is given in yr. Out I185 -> 1.67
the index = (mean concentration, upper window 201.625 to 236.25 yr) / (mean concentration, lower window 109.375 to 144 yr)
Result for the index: 1.6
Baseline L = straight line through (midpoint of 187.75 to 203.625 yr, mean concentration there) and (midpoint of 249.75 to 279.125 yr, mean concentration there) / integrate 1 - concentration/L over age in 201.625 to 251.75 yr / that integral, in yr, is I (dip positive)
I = -3.6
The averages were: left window 40.6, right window 46.6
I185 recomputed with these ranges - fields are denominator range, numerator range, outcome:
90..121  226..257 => 1.31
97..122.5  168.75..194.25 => 1.24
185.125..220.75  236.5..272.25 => 1.14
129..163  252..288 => 1.37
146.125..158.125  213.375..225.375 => 1.26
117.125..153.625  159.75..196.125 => 1.53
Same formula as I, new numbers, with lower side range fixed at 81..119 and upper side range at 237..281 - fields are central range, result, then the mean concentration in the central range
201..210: 0.55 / 41.6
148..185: -1.73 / 43.8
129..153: 5.96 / 30.2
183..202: 1.25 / 40.6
